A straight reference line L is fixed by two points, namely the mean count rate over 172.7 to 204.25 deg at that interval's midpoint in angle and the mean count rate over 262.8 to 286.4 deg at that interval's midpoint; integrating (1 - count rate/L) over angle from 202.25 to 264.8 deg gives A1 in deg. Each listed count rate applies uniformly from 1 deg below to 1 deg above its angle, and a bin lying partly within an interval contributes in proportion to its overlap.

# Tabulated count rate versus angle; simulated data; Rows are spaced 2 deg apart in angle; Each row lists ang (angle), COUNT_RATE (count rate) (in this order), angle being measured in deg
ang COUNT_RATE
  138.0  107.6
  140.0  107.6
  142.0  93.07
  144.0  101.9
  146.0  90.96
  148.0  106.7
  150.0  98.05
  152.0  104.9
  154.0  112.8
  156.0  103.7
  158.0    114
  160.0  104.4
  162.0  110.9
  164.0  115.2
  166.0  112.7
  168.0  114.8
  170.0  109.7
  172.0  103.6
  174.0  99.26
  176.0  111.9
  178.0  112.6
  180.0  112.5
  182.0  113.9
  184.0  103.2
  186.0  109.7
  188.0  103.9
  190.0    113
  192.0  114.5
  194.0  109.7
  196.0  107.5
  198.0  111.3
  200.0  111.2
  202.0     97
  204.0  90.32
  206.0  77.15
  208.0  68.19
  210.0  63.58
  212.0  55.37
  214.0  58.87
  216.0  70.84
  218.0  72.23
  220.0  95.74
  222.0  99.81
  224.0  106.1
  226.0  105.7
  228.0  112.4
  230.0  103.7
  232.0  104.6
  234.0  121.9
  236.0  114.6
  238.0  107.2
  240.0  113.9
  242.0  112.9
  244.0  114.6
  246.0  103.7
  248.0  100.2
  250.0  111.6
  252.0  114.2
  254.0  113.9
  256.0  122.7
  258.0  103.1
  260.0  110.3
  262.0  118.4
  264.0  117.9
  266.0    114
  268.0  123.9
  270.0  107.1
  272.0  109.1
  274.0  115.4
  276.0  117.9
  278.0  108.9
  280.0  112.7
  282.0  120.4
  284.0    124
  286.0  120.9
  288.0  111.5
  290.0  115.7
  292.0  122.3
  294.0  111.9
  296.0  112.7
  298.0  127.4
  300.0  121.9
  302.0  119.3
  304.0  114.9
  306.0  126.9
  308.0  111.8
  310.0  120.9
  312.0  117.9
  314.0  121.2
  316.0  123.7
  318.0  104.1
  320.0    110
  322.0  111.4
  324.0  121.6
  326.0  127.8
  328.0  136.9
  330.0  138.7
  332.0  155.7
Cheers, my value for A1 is 7.2 deg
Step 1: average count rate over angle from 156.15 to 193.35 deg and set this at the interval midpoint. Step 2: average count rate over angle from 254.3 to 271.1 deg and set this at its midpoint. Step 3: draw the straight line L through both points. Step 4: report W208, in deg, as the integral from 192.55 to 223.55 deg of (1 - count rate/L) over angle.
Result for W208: 6.9 deg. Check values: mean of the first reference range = 110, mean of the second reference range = 115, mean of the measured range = 86.7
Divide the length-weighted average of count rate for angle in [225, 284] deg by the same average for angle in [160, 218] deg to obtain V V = 1.14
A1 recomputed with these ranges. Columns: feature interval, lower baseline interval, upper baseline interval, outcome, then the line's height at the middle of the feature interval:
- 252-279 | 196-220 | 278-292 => -1.5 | 108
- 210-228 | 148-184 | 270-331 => 4.6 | 113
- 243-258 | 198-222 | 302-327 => -2.5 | 94.9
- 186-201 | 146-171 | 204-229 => -2.8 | 92.7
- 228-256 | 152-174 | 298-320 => 0.8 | 114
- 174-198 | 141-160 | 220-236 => -1.1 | 105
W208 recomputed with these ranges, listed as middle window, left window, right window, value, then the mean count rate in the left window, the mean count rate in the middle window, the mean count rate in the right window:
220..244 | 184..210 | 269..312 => -0.6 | 99.8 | 109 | 117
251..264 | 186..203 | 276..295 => 0.0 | 109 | 114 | 117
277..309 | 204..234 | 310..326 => -2.5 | 86.7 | 118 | 117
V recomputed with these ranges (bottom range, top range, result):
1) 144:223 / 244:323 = 1.16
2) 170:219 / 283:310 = 1.24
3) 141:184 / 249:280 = 1.06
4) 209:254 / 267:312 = 1.19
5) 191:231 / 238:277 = 1.23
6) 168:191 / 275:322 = 1.08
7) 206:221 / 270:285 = 1.65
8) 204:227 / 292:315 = 1.49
